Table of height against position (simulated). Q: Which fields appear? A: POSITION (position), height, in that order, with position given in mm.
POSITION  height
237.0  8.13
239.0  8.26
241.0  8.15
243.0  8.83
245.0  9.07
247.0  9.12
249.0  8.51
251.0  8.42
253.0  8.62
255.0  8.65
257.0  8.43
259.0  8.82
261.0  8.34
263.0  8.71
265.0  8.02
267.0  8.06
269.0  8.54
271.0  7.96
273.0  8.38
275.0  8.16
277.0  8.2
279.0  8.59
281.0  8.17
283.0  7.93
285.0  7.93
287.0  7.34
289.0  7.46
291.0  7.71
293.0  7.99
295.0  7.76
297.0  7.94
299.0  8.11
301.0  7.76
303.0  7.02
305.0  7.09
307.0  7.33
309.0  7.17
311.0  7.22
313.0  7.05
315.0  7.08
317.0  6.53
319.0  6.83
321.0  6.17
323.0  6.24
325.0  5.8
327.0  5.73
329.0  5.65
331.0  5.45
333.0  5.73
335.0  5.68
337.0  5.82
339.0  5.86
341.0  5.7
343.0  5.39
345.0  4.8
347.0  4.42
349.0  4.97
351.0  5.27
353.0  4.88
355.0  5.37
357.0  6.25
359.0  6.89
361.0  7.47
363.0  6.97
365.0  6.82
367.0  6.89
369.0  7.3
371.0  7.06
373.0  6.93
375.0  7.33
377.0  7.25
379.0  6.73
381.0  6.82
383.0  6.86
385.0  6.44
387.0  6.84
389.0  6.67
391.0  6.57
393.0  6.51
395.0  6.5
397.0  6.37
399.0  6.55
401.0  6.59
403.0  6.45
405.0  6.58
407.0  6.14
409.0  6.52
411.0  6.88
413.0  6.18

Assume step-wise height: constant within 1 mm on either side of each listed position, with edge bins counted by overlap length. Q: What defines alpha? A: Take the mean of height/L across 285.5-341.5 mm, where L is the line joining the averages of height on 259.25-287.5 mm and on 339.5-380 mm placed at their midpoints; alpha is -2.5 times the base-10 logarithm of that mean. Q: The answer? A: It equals 0.08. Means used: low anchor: 8.2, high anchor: 6.23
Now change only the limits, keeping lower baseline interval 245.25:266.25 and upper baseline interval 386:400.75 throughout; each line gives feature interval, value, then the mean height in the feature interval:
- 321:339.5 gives 0.279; 5.79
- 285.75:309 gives 0.055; 7.58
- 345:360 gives 0.308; 5.39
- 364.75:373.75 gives -0.014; 7.02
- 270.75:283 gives 0.004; 8.24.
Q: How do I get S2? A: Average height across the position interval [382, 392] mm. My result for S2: 6.68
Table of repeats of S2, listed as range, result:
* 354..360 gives 6.17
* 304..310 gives 7.2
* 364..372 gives 7.02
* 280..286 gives 8.01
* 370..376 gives 7.11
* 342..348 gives 4.87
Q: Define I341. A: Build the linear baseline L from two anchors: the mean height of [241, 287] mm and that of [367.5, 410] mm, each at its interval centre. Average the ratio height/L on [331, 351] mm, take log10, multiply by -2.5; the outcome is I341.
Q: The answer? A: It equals 0.34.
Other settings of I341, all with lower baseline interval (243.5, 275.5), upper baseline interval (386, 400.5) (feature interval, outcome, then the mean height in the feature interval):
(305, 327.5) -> 0.15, 6.69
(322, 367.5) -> 0.24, 5.82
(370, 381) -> -0.03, 7.04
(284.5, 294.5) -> 0.05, 7.68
